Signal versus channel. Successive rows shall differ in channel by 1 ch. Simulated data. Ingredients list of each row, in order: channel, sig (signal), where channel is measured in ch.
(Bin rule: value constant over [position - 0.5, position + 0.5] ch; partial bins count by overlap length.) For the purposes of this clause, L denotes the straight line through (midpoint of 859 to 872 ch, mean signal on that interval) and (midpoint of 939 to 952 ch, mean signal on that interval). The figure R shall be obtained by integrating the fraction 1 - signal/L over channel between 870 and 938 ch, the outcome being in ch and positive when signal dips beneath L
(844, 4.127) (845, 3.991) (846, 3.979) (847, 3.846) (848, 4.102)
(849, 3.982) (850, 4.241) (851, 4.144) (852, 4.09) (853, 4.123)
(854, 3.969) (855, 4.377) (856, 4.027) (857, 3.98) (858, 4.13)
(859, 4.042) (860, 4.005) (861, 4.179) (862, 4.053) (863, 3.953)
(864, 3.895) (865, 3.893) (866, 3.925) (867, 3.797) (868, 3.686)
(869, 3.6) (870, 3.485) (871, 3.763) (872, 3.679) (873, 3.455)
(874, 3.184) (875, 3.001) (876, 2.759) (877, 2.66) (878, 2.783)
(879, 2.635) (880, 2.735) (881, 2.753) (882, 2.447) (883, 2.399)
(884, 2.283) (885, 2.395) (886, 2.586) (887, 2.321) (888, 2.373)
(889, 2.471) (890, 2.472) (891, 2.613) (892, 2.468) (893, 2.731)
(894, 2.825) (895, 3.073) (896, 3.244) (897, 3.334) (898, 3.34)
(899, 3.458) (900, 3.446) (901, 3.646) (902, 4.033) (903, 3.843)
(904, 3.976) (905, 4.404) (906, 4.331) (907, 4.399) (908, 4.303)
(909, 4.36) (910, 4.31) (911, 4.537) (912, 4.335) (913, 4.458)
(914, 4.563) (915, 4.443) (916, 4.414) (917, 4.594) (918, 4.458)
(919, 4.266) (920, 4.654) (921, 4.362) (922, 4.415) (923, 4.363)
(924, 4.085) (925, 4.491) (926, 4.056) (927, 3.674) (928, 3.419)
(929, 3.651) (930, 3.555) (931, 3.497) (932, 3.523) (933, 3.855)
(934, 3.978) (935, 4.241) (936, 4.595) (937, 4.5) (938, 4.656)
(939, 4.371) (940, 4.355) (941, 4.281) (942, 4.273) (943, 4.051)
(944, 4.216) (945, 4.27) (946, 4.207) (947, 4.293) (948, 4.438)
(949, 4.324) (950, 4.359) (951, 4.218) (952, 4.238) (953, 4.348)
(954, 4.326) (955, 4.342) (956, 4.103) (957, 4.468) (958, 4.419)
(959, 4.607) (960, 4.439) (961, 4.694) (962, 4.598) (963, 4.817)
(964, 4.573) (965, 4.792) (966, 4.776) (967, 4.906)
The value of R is 8.0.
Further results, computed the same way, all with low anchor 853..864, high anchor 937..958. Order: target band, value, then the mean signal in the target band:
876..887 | 4.2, 2.57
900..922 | -0.5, 4.3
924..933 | 1.1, 3.76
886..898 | 4.1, 2.74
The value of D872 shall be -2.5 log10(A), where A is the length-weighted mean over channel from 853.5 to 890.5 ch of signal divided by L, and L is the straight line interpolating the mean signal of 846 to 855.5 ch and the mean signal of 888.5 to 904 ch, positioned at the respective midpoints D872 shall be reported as 0.12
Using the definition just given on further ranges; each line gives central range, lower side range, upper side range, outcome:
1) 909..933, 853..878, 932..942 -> -0.01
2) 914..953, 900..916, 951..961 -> 0.03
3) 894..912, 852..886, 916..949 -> -0.01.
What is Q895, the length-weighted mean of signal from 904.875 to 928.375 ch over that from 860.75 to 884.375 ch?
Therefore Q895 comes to 1.32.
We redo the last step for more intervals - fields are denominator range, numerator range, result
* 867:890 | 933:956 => 1.48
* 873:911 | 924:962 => 1.33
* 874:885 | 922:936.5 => 1.48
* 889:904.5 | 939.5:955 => 1.33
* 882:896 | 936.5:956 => 1.68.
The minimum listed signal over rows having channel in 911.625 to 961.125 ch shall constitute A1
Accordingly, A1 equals 3.419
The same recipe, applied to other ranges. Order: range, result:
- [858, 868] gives 3.686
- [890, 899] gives 2.468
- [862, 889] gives 2.283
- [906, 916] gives 4.303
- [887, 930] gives 2.321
